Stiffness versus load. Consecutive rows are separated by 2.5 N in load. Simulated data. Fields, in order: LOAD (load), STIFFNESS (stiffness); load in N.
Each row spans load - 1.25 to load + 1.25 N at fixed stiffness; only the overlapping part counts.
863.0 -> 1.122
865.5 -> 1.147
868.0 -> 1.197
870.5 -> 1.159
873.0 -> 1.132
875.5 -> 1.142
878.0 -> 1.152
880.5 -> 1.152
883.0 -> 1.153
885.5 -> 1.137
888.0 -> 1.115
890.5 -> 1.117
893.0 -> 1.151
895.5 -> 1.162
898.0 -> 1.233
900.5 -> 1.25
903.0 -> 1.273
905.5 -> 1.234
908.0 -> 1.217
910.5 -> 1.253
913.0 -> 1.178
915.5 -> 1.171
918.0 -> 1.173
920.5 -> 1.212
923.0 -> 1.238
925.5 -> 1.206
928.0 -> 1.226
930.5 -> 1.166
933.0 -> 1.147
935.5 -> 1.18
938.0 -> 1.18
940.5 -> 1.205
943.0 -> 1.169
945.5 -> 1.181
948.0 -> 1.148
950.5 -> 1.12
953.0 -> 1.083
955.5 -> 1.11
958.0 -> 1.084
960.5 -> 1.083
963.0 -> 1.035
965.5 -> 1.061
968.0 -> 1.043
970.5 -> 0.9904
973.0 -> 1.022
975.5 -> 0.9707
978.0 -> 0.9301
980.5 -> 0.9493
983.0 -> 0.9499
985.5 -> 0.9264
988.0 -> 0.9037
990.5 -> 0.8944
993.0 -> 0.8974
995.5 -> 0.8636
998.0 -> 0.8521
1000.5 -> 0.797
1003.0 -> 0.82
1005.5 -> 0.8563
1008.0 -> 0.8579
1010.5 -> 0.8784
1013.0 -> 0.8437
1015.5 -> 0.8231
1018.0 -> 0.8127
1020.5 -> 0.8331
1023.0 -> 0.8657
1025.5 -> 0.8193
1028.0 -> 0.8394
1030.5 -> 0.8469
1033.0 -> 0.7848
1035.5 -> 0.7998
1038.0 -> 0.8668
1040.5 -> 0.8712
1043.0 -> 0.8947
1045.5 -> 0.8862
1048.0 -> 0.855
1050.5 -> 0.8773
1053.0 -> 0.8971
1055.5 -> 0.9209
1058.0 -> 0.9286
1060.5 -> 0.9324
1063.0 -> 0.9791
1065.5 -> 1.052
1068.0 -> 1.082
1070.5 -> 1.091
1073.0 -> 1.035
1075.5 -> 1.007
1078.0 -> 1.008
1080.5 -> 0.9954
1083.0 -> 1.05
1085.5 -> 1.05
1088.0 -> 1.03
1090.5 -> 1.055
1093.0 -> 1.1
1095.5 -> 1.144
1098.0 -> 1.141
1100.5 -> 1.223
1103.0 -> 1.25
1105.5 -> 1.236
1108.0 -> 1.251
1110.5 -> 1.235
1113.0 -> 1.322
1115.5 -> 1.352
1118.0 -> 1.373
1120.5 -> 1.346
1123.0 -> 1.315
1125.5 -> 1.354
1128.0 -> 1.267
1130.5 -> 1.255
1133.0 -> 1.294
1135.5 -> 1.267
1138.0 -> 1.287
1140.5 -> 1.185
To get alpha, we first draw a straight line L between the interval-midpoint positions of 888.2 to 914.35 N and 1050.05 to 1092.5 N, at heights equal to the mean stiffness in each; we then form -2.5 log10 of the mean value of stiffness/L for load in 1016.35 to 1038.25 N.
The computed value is 0.26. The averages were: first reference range 1.2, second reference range 1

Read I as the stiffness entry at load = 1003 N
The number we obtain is 0.82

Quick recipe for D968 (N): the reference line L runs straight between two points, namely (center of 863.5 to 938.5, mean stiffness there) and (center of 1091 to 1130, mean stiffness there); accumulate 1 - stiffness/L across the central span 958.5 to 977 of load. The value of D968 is 2.7 N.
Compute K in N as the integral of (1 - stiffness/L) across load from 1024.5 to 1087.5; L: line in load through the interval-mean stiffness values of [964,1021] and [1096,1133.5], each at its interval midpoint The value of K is 9.41 N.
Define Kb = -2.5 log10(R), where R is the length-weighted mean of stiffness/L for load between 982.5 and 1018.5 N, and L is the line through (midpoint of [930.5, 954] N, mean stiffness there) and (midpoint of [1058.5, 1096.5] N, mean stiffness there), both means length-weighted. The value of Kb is 0.27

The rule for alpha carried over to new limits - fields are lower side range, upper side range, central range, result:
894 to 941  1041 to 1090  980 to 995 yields 0.20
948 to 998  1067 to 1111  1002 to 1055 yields 0.23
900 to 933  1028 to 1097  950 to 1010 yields 0.15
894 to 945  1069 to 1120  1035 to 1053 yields 0.32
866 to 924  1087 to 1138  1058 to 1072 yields 0.20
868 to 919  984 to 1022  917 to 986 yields -0.09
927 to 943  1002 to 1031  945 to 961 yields -0.01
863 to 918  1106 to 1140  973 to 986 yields 0.27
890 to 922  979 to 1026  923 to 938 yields -0.07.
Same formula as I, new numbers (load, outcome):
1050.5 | 0.8773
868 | 1.197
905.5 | 1.234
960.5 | 1.083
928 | 1.226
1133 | 1.294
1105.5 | 1.236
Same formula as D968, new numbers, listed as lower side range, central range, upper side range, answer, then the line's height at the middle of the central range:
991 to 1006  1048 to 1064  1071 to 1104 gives 1.3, 1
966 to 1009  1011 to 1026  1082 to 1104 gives 2.1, 0.975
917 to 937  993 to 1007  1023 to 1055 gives 1.9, 0.973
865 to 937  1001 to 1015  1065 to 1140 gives 4.0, 1.18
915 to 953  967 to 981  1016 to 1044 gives 0.7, 1.04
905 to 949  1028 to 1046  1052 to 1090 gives 3.5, 1.05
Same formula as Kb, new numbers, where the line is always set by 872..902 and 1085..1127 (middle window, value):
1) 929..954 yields 0.02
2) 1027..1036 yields 0.42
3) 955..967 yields 0.11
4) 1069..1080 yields 0.18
